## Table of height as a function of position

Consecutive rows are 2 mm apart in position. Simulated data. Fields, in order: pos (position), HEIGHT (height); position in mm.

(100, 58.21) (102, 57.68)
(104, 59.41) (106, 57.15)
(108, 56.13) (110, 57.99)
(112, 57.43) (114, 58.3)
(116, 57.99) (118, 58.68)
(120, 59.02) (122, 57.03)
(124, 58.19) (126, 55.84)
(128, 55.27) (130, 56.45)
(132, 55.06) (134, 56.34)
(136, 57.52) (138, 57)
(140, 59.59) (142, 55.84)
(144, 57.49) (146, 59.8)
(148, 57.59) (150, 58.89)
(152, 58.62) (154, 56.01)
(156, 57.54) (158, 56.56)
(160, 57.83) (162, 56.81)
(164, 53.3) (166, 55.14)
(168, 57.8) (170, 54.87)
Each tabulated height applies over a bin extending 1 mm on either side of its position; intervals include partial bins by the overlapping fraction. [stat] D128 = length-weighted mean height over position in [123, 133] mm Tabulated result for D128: 56.2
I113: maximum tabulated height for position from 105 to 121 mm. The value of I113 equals 59.02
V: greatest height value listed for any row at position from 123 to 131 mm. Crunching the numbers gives 58.19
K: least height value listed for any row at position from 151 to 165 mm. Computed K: 53.3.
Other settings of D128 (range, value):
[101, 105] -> 58.5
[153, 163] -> 57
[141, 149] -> 57.7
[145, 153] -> 58.7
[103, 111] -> 57.7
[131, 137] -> 56.3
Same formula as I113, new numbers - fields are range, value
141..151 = 59.8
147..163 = 58.89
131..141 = 59.59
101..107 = 59.41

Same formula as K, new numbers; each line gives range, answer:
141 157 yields 55.84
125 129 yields 55.27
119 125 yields 57.03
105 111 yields 56.13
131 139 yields 55.06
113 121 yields 57.99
